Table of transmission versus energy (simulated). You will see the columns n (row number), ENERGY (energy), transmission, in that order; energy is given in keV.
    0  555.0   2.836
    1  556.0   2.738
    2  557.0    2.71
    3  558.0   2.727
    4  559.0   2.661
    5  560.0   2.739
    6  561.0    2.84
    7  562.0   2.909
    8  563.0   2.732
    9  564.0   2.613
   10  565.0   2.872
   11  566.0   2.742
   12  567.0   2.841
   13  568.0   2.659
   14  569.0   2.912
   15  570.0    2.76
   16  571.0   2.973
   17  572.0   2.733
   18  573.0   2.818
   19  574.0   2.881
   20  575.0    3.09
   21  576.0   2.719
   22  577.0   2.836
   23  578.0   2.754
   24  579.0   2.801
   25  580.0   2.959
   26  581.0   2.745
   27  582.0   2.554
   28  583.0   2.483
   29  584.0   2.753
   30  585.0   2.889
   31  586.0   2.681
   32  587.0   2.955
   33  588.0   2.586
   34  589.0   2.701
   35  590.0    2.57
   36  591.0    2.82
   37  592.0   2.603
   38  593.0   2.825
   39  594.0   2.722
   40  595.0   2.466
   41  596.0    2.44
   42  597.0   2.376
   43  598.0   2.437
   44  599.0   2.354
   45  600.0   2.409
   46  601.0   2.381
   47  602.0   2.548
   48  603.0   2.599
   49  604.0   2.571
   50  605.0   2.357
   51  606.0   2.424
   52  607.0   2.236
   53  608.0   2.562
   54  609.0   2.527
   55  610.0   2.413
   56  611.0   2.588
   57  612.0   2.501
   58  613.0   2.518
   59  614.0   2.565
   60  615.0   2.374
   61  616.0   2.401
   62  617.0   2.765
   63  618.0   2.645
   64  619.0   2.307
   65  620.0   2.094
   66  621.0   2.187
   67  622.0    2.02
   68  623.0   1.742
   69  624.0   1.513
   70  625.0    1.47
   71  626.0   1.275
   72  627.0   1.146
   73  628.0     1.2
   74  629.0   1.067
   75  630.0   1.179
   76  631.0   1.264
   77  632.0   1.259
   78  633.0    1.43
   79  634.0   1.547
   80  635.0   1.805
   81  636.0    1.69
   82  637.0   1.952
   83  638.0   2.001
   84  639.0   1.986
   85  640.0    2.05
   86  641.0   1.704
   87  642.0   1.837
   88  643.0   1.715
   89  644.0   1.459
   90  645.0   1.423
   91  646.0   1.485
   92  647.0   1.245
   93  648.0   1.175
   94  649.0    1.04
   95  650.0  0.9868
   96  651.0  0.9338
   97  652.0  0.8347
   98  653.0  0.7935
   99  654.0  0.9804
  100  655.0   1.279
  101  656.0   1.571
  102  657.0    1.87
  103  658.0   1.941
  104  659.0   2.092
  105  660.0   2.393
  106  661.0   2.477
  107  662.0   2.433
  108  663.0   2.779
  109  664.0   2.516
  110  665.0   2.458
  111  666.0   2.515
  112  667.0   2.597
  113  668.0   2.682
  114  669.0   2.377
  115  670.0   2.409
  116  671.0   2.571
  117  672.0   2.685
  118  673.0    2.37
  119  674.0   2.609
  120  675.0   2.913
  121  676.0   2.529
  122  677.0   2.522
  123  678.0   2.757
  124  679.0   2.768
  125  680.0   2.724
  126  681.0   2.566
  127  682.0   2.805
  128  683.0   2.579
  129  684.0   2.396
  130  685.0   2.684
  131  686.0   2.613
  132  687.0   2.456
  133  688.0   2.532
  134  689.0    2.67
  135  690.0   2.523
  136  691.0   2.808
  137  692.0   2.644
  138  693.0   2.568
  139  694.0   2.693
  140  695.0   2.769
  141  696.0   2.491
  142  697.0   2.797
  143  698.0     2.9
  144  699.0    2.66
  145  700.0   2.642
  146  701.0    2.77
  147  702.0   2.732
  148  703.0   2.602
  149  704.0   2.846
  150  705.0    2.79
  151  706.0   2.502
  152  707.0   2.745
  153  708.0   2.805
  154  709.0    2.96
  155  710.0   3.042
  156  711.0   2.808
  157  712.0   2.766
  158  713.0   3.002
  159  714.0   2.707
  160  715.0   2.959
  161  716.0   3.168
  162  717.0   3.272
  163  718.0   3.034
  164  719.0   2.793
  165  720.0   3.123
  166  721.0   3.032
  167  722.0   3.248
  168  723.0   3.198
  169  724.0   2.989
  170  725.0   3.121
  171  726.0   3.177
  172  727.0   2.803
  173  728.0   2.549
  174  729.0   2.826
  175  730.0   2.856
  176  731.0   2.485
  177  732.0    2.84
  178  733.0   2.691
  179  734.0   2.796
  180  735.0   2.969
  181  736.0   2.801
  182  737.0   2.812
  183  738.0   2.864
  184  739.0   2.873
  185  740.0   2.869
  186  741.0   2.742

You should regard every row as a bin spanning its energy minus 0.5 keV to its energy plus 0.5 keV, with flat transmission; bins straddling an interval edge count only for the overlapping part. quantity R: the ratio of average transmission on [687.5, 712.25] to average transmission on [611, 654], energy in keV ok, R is 1.62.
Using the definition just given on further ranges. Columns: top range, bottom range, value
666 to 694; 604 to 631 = 1.26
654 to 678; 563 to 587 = 0.84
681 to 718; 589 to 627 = 1.16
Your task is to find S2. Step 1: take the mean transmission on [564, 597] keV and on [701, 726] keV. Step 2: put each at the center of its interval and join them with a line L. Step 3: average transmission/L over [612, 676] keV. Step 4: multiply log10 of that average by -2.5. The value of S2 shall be 0.44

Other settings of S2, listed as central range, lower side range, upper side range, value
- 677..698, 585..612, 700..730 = 0.069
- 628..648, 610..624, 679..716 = 0.480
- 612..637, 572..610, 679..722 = 0.412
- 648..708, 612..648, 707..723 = 0.050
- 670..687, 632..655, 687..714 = -0.175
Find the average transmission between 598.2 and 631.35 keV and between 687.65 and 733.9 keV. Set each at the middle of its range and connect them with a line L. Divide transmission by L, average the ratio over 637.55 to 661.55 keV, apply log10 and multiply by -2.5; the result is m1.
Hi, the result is 0.46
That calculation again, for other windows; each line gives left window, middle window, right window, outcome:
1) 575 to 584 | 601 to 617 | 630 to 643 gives -0.13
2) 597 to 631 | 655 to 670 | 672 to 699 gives 0.08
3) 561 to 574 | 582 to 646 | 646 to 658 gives -0.13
